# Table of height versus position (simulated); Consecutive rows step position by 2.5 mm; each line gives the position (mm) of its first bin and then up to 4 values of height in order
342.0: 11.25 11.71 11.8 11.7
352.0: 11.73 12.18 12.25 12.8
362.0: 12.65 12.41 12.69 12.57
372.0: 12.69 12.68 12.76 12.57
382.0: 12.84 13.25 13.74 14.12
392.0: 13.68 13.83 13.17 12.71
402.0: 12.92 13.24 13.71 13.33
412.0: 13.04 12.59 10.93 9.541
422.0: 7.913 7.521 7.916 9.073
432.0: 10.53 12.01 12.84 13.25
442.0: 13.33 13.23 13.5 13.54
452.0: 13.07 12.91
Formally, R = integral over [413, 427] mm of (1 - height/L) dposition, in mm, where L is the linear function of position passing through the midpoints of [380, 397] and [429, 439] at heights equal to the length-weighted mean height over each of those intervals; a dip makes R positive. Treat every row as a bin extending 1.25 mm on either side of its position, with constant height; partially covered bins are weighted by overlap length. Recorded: 2.9 mm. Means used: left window 13.5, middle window 9.6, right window 11.4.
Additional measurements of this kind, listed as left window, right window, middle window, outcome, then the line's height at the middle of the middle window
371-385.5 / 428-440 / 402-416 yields -1.30 mm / 12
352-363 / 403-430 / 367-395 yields -3.21 mm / 11.8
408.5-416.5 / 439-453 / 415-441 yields 5.57 mm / 13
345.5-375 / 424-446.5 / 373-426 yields -2.56 mm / 11.8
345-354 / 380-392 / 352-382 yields 0.07 mm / 12.6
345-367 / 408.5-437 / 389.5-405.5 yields -3.15 mm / 11.1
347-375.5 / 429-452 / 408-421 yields 0.65 mm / 12.5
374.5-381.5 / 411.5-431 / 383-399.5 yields -2.51 mm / 11.8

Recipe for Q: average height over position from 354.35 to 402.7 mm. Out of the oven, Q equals 12.9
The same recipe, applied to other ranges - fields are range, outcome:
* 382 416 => 13.3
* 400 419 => 12.7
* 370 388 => 12.9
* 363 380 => 12.6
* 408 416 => 12.9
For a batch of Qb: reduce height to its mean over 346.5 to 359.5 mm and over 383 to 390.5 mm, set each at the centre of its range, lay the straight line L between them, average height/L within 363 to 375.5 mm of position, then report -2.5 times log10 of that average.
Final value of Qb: 0.02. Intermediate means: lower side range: 12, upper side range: 13.7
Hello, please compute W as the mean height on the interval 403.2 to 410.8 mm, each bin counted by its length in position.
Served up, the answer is 13.4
